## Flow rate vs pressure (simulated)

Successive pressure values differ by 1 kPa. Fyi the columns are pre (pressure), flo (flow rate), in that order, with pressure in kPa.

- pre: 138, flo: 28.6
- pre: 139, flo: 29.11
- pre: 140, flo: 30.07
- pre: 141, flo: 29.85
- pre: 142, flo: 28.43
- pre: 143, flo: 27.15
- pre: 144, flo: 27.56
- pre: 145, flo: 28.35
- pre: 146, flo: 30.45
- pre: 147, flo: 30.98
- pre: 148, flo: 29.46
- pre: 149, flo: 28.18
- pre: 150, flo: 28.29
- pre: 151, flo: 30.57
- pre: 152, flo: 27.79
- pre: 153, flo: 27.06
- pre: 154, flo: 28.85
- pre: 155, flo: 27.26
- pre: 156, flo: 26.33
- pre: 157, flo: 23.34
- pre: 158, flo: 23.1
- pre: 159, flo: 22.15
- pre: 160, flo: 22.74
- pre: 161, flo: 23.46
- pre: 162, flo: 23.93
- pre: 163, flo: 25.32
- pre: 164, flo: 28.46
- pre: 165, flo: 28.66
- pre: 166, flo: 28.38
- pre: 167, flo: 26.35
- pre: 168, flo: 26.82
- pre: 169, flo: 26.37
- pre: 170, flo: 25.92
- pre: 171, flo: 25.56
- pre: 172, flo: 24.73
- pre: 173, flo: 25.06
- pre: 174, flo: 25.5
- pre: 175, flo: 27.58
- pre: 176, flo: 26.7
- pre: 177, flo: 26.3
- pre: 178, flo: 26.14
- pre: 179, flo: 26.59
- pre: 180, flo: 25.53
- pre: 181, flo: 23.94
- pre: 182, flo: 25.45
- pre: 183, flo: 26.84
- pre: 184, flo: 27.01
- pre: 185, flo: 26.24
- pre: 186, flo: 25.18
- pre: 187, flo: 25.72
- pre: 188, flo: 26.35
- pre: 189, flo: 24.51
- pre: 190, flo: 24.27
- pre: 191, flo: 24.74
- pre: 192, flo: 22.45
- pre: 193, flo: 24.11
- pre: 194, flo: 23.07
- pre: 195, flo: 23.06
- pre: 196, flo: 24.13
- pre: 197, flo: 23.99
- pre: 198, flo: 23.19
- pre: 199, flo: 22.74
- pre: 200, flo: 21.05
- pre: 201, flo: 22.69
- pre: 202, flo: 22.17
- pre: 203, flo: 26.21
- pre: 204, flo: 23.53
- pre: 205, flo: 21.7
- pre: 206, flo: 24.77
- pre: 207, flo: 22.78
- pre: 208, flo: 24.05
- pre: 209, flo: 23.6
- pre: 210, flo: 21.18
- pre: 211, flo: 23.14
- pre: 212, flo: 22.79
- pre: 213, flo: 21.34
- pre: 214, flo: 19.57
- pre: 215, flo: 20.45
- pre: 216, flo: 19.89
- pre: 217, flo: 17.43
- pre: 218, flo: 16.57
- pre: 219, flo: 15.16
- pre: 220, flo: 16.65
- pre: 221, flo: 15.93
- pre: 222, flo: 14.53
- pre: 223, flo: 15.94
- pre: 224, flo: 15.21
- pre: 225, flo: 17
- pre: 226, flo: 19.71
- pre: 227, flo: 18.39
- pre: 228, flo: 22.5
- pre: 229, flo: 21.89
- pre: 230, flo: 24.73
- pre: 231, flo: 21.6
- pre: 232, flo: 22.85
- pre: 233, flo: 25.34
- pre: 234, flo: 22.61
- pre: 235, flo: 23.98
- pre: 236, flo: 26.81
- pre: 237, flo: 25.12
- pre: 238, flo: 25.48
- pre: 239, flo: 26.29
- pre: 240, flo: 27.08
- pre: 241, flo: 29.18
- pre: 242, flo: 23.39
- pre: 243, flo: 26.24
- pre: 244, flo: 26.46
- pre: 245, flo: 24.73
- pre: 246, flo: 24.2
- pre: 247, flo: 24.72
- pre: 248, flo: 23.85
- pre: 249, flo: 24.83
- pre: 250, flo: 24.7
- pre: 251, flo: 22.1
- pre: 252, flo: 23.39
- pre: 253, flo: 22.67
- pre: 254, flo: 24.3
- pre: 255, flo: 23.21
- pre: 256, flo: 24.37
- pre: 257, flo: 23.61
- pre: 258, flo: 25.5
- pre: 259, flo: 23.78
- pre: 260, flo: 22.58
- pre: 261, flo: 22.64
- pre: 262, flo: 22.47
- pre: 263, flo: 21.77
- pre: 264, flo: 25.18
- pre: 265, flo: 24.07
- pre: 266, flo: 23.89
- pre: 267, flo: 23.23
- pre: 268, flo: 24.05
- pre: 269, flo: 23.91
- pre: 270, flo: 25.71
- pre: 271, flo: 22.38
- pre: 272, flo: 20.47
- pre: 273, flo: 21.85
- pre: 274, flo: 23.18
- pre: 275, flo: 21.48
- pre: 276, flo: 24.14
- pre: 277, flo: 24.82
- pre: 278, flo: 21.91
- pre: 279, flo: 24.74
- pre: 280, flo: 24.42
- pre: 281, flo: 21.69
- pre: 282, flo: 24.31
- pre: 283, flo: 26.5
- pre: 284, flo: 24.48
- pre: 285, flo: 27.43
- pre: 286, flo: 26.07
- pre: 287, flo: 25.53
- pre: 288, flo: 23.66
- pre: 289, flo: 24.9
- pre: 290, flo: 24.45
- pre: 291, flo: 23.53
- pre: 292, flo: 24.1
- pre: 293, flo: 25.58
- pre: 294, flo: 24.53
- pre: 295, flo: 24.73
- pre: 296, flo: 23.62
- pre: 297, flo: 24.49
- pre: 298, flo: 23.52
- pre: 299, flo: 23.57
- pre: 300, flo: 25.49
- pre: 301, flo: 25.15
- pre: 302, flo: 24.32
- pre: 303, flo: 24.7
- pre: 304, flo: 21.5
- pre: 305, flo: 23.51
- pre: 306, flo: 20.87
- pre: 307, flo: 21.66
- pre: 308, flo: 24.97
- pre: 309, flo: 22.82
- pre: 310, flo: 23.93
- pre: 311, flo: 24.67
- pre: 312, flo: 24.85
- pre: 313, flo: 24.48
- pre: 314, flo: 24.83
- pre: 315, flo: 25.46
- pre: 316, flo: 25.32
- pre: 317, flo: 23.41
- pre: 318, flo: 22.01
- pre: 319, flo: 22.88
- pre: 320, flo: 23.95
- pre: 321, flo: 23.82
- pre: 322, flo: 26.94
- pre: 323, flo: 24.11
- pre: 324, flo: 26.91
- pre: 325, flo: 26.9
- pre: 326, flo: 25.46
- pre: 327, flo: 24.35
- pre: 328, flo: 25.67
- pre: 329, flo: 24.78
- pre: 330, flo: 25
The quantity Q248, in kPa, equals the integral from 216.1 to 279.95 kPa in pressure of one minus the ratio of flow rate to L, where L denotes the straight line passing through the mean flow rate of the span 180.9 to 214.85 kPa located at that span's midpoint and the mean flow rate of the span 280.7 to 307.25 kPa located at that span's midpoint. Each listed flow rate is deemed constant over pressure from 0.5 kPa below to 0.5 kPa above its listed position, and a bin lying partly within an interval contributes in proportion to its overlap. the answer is 3.6 kPa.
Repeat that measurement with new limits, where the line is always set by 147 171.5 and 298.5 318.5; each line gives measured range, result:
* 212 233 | 5.2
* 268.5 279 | 0.6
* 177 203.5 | 1.5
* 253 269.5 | 0.7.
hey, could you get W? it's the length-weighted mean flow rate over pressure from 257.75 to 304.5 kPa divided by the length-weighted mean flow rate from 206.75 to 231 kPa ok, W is 1.2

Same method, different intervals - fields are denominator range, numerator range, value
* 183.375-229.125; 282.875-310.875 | 1.12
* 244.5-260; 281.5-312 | 1.01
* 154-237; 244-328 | 1.03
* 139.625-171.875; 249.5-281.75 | 0.86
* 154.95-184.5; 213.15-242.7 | 0.82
